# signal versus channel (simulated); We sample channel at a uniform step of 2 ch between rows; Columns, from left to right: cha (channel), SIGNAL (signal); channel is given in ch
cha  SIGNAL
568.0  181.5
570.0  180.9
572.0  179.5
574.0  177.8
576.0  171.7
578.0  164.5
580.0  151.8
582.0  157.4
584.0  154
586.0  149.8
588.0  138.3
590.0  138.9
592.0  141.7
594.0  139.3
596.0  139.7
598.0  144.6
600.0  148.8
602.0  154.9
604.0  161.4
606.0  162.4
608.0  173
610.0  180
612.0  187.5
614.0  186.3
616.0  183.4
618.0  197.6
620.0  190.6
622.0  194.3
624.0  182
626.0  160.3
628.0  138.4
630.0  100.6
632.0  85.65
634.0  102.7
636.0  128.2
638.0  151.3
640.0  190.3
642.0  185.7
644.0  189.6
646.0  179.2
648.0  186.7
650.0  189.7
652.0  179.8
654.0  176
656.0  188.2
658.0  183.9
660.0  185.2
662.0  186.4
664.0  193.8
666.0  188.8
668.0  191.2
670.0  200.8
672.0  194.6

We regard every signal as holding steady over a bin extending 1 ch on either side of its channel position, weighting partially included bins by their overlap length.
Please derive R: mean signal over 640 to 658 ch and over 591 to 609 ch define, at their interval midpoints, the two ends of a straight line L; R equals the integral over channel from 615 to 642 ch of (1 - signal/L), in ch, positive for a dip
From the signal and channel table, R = 2.3 ch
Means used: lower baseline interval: 152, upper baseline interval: 185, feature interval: 155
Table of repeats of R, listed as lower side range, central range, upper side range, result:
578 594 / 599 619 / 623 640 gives -4.6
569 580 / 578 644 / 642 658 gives 7.9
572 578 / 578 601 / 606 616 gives 3.9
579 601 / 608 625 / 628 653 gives -4.1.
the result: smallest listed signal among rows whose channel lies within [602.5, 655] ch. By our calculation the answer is 85.65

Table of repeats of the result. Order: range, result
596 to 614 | 139.7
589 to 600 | 138.9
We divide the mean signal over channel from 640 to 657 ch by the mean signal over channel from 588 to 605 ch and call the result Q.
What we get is 1.3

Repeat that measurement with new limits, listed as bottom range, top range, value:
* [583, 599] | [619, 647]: 1.09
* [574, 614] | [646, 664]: 1.18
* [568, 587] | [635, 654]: 1.06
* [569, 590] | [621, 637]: 0.85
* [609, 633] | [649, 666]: 1.12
